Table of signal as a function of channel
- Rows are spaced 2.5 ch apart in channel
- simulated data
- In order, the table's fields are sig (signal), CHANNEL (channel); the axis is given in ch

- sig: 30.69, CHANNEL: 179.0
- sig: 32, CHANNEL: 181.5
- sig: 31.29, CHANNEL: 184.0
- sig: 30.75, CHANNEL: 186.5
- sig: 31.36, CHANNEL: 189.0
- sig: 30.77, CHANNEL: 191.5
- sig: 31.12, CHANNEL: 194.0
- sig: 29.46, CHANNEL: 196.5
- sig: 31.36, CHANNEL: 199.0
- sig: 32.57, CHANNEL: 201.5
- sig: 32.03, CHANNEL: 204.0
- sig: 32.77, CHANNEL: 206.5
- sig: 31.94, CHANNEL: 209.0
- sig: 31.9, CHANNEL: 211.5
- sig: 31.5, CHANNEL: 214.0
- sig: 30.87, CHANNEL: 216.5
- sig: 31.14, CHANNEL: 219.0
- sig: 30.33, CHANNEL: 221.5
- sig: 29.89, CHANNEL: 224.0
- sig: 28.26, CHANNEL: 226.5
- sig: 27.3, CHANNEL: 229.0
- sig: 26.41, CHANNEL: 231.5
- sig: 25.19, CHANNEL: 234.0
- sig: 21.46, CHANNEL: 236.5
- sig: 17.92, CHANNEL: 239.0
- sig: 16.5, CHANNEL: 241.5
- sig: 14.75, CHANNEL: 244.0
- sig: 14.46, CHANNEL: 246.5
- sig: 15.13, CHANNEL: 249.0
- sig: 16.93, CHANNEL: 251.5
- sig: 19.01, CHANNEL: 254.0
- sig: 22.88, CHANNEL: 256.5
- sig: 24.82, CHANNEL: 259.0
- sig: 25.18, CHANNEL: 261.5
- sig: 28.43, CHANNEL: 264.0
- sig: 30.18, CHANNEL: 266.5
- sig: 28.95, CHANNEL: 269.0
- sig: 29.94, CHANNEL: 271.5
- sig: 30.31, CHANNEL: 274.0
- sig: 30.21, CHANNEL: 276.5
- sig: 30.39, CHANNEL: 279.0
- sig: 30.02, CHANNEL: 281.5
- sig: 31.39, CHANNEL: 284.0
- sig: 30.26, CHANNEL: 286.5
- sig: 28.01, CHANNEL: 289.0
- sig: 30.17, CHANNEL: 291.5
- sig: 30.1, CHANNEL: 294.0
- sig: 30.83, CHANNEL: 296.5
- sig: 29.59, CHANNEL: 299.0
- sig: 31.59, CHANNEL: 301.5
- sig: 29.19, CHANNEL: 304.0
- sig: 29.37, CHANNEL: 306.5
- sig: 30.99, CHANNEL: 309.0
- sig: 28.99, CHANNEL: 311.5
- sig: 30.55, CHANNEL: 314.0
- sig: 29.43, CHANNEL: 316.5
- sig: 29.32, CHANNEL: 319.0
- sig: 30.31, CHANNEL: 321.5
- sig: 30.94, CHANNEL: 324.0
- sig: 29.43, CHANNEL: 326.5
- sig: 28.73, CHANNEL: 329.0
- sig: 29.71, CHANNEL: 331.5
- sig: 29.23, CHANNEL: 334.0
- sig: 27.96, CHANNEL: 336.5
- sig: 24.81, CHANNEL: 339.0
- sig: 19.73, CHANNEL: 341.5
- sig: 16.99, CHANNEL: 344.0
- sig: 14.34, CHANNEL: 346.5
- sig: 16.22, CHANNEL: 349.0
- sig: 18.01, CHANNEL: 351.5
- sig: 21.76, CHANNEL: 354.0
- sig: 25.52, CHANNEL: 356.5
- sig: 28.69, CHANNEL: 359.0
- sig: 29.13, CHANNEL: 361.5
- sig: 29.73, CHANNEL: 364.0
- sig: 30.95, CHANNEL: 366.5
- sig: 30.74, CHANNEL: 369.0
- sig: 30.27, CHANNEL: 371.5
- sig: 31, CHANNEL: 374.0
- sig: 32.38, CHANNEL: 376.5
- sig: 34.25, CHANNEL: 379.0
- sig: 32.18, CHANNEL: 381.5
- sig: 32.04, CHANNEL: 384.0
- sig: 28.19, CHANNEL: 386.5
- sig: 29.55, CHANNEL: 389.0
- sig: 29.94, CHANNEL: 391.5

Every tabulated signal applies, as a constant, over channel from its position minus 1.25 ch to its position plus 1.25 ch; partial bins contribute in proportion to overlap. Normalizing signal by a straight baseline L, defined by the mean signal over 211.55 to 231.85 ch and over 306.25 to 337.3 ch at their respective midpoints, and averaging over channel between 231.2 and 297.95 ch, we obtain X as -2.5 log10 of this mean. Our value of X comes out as 0.18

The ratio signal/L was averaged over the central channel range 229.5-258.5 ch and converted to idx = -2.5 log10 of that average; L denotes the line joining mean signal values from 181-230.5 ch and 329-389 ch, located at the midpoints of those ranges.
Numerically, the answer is 0.46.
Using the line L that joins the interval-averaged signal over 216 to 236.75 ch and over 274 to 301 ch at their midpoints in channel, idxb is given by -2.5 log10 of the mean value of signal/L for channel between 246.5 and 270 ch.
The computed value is 0.26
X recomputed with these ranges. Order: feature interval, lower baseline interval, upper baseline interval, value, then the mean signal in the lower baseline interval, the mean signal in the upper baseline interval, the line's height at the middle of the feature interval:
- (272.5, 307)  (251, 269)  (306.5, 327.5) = -0.105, 24.6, 30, 27.4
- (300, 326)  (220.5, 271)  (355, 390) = -0.117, 23.3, 30.3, 27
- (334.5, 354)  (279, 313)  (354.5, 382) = 0.433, 30.1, 30.2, 30.1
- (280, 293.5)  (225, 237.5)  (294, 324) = -0.041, 25.9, 30.1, 28.9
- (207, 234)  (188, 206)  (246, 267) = -0.084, 31.3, 21.9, 27.6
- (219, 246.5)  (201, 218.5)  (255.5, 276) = 0.267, 31.9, 27.7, 30.2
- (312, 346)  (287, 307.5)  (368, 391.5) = 0.118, 29.9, 31.1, 30.4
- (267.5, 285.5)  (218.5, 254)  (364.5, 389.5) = -0.213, 22.2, 31.2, 24.8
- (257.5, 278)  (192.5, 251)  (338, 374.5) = -0.105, 26.6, 24.4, 25.8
